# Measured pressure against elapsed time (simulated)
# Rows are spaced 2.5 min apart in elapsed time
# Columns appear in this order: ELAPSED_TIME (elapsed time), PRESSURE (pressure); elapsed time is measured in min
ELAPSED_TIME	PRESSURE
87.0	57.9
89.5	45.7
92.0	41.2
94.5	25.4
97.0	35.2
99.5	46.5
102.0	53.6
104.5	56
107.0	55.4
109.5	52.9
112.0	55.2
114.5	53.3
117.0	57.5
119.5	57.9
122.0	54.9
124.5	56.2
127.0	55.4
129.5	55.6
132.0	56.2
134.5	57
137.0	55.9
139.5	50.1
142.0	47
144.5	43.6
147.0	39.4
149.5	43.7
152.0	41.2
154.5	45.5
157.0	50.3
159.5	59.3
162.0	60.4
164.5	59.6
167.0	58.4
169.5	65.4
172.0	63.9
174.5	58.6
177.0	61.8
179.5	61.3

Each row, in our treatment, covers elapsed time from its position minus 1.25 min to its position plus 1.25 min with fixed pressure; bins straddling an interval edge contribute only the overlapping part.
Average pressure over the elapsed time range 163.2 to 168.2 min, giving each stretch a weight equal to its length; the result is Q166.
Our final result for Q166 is 59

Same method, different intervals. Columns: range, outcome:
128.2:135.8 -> 56.3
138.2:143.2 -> 48.6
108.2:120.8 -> 55.4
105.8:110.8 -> 54.1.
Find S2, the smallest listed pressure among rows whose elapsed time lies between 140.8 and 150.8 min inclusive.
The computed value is 39.4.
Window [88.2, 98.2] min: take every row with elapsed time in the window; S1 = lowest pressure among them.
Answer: 25.4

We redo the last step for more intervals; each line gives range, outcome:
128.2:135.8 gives 55.6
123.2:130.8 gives 55.4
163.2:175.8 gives 58.4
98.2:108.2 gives 46.5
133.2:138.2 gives 55.9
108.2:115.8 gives 52.9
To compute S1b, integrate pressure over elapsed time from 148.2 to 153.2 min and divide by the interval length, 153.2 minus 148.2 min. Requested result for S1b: 42.4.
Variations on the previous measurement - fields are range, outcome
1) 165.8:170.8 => 62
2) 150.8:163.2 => 51.3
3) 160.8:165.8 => 60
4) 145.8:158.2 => 44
